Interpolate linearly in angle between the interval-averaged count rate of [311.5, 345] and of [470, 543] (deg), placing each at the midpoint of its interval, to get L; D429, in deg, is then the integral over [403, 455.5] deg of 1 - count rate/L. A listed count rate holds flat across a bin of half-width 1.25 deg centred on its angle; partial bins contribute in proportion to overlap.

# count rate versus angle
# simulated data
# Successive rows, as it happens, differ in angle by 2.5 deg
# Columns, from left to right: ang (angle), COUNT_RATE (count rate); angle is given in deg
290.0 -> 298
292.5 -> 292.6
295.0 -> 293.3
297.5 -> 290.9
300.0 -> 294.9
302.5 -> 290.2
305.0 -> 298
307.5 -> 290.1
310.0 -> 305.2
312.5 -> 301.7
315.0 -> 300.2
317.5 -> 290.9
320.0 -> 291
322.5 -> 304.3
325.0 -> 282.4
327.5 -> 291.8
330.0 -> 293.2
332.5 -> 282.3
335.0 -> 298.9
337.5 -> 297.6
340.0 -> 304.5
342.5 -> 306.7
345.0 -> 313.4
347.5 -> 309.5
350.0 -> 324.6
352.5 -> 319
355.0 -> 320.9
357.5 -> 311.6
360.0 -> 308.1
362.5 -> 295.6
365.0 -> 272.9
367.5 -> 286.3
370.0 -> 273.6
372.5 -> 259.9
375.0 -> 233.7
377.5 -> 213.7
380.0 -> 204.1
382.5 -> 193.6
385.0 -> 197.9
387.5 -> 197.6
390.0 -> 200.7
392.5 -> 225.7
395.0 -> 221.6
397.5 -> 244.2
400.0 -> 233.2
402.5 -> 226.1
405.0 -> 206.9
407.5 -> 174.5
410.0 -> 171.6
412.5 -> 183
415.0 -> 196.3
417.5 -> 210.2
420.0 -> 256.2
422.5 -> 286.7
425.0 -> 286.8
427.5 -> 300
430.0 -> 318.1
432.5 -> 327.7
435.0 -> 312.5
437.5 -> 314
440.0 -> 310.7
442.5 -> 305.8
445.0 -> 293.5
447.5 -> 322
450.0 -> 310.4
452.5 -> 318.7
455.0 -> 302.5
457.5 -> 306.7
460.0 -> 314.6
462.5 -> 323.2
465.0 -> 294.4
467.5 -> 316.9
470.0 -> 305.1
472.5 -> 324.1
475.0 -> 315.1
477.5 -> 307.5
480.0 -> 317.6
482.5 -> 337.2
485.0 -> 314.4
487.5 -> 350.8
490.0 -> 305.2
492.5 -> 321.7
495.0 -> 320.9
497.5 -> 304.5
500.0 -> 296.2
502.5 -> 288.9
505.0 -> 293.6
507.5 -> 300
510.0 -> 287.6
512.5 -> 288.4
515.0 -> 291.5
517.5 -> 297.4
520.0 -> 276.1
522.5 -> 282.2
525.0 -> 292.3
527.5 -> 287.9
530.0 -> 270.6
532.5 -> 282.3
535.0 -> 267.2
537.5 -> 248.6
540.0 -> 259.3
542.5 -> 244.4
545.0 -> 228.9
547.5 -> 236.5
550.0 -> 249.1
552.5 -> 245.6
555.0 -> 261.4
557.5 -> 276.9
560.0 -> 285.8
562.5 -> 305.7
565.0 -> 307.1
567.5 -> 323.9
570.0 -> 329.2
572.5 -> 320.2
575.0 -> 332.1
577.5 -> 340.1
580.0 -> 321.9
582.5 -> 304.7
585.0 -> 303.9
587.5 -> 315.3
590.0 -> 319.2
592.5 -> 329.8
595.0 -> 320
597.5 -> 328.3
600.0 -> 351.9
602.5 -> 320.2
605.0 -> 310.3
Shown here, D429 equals 4.54 deg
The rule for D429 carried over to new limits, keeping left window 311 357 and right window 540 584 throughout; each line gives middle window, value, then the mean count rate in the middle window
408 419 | 3.9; 191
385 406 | 5.6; 218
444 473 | -1.6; 311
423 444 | -0.9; 308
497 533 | 0.2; 289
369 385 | 3.9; 227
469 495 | -2.4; 320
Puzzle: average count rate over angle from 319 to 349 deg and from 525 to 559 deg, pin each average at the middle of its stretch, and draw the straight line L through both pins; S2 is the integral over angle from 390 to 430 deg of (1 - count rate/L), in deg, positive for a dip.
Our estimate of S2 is 7.58 deg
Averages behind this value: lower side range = 298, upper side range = 260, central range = 230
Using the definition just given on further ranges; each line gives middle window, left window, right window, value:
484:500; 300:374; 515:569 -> -2.2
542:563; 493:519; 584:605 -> 3.6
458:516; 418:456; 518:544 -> -4.8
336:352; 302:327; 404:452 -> -1.2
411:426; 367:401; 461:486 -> 1.5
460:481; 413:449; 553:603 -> -1.4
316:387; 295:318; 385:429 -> -4.3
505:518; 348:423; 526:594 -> -0.8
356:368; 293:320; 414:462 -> 0.0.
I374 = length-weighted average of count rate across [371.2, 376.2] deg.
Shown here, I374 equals 247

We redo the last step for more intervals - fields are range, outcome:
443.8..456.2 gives 310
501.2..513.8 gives 292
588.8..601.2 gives 330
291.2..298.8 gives 292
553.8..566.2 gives 287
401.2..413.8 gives 193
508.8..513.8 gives 288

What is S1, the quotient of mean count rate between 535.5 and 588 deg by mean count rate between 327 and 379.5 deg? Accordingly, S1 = 1.0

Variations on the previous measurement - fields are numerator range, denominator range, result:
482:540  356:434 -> 1.21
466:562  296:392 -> 1.03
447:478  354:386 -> 1.20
